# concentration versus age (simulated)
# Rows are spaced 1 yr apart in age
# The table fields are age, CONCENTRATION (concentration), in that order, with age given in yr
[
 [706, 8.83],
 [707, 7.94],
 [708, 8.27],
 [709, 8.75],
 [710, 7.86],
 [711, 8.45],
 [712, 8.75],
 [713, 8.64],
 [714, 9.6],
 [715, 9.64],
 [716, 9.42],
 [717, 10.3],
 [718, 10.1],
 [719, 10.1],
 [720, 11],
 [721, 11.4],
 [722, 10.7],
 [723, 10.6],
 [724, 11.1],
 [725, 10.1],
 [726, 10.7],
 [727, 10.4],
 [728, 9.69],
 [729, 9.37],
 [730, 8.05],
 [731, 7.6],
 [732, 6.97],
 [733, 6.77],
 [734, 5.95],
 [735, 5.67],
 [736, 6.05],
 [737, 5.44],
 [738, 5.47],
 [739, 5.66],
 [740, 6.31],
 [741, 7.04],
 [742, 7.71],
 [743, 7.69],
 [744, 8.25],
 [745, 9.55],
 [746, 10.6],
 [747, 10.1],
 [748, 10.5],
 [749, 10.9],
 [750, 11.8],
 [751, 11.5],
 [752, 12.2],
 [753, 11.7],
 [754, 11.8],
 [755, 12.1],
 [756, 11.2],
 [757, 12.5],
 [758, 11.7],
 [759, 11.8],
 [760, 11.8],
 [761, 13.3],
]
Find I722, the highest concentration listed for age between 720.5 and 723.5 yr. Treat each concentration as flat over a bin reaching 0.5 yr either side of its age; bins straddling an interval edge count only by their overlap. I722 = 11.4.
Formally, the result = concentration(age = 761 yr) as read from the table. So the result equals 13.3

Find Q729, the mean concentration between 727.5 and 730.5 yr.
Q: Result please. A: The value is 9.04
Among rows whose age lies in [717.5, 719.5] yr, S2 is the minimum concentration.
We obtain 10.1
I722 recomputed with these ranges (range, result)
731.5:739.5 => 6.97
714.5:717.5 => 10.3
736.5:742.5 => 7.71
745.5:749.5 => 10.9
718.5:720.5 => 11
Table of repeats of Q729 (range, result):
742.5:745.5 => 8.5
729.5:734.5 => 7.07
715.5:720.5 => 10.2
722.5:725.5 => 10.6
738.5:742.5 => 6.68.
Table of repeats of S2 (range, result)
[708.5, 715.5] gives 7.86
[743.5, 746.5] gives 8.25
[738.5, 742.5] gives 5.66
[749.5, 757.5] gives 11.2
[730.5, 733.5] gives 6.77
